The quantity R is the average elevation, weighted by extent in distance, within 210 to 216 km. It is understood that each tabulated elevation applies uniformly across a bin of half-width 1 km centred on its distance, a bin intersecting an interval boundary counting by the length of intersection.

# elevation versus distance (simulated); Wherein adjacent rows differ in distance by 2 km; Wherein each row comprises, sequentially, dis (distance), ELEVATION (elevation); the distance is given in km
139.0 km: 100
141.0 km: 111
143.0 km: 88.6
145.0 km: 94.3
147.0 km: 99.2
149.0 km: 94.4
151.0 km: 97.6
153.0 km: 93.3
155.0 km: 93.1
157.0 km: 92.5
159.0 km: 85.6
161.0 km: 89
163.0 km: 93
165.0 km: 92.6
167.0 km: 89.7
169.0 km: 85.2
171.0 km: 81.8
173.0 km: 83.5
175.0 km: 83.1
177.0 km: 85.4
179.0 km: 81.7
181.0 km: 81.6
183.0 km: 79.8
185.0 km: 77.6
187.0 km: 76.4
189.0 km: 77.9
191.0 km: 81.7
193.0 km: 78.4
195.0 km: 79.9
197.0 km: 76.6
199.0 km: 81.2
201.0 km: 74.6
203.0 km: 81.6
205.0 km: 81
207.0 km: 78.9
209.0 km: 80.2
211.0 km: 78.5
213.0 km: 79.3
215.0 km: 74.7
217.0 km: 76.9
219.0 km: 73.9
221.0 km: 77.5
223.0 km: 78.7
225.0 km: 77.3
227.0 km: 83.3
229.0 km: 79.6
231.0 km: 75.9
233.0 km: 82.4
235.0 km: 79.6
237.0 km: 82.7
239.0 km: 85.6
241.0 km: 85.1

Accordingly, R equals 77.5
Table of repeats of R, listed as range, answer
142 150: 94.1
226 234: 80.3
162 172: 88.5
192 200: 79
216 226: 76.9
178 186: 80.2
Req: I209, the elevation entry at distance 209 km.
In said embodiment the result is 80.2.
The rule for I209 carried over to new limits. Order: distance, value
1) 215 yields 74.7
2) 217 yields 76.9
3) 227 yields 83.3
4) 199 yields 81.2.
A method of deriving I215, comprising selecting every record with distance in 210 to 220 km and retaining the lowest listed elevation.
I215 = 73.9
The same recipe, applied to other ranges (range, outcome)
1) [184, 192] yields 76.4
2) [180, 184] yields 79.8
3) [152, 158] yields 92.5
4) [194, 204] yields 74.6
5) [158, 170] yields 85.2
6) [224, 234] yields 75.9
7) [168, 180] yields 81.7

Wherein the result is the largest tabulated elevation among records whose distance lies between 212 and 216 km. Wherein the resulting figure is 79.3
